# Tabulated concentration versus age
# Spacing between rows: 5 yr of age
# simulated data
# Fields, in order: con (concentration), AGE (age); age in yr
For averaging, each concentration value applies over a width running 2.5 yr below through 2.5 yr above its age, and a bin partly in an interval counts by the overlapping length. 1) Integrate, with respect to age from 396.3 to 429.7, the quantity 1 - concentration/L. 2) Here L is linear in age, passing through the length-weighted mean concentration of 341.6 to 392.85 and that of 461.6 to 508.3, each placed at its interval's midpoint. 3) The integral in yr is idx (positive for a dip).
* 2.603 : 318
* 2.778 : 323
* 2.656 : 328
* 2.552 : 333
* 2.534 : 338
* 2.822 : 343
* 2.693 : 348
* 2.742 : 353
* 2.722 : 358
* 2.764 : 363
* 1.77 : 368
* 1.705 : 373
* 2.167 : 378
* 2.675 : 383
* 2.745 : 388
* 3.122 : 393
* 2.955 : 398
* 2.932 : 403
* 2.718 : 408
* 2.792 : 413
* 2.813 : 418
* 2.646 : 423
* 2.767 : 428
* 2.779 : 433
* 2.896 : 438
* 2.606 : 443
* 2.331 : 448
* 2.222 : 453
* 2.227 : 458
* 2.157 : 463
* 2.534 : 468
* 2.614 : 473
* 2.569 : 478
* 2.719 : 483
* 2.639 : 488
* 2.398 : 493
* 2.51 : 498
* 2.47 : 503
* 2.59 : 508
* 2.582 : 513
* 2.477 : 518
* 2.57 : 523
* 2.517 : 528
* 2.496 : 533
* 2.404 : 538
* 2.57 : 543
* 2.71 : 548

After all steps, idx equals -3.8 yr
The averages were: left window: 2.5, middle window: 2.8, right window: 2.53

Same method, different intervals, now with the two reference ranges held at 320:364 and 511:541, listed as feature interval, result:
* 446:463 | 2.2 yr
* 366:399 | 2.7 yr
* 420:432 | -0.5 yr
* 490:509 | 0.3 yr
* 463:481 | 0.3 yr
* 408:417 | -0.5 yr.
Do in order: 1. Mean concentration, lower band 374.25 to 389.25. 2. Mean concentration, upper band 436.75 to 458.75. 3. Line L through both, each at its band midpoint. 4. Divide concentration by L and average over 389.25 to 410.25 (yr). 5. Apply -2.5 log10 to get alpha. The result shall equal -0.19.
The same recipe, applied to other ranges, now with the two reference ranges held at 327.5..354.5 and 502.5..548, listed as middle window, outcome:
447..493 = 0.054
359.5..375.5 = 0.241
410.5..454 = -0.027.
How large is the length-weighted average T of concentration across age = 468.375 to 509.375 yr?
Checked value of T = 2.56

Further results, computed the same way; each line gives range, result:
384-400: 2.92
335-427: 2.63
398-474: 2.61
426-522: 2.53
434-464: 2.44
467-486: 2.62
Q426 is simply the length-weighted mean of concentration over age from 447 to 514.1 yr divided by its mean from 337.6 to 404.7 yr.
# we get 0.95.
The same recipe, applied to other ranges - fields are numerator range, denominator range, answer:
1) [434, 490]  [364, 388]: 1.14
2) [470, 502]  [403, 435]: 0.93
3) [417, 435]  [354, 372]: 1.15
